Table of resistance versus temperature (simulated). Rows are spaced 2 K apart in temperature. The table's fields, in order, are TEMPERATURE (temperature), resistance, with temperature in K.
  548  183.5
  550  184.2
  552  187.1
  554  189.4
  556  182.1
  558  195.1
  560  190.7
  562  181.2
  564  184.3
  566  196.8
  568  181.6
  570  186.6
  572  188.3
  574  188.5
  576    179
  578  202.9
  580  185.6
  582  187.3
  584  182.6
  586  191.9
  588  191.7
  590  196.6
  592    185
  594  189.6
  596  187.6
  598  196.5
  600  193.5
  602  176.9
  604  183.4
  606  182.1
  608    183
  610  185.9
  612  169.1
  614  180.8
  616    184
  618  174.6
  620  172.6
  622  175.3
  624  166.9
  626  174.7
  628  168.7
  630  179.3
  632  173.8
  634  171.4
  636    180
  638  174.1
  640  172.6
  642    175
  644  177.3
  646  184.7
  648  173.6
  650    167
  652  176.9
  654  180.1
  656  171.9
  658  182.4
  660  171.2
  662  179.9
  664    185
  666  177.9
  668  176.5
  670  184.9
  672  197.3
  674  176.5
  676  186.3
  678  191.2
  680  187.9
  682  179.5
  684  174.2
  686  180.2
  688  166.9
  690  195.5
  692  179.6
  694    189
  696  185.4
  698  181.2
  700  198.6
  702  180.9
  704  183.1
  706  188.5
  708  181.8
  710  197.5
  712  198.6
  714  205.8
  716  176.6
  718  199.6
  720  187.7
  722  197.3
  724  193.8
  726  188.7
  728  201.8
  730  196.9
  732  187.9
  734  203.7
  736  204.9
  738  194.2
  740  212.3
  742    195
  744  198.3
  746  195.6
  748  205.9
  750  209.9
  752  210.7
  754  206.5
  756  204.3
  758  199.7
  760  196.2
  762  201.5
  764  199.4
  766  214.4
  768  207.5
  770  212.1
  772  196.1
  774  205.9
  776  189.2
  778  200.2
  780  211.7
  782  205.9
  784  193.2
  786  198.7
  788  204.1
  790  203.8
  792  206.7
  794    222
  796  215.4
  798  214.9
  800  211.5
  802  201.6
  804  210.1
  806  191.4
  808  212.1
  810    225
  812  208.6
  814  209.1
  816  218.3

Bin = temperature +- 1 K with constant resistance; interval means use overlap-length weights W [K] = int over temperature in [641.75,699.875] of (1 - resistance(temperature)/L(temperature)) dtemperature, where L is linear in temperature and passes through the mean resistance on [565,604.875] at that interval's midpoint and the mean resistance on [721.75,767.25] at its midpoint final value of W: 4.28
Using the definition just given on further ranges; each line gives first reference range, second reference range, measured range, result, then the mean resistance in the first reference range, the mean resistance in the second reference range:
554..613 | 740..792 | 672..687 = 0.9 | 187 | 203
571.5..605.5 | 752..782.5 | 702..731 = 1.0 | 189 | 204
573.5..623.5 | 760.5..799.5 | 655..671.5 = 1.1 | 185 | 205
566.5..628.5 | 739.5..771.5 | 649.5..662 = 1.0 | 184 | 204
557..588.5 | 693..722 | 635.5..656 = 1.4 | 188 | 190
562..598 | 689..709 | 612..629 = 1.2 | 189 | 186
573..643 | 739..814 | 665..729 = 2.3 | 182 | 205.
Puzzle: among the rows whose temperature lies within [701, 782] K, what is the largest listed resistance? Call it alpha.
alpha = 214.4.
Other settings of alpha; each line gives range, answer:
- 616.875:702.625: 198.6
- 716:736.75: 204.9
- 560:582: 202.9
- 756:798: 222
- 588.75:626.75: 196.6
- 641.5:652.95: 184.7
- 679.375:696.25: 195.5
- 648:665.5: 185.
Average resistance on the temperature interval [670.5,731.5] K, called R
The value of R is 188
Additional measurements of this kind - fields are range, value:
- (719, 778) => 201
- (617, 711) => 180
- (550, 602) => 189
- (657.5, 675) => 181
